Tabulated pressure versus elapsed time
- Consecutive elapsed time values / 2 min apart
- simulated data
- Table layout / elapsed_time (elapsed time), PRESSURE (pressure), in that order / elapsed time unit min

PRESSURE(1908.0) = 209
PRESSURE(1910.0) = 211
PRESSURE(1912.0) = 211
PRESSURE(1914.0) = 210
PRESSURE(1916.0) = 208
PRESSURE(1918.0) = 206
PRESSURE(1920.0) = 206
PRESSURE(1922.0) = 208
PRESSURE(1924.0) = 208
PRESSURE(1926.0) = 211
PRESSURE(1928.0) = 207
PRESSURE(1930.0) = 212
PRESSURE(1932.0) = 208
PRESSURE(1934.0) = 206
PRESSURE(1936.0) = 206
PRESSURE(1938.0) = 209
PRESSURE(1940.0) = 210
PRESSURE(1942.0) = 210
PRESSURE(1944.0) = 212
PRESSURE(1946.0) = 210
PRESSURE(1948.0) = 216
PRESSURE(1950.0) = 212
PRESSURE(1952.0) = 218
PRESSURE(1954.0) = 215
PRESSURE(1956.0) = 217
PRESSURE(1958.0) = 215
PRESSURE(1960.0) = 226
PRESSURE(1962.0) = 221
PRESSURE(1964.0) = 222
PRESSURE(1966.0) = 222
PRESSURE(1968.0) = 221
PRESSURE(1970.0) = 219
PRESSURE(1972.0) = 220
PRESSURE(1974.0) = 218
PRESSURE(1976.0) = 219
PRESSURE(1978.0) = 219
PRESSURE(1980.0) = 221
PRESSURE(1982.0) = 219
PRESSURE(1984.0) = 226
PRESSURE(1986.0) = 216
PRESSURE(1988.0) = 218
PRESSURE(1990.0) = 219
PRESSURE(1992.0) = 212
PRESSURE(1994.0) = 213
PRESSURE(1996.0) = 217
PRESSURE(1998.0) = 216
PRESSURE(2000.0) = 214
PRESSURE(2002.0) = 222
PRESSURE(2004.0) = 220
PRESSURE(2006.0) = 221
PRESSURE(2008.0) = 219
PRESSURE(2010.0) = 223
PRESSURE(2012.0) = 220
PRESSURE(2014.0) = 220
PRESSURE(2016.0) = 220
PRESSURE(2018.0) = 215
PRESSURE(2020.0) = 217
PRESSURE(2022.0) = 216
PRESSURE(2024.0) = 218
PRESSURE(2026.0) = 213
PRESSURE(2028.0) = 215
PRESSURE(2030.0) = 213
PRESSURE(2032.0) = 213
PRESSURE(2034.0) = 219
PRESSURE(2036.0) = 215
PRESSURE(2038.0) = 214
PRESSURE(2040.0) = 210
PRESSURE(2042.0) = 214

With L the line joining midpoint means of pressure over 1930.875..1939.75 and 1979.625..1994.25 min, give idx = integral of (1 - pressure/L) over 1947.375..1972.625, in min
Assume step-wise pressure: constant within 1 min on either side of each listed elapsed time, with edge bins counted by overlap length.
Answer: -0.7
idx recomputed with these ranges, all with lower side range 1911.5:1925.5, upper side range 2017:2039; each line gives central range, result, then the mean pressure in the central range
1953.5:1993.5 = -1.4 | 219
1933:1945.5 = 0.0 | 209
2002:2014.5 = -0.4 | 221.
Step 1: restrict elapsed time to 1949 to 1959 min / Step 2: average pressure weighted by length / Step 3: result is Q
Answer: 215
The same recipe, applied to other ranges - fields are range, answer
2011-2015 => 220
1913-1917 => 209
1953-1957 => 216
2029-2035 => 215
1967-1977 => 219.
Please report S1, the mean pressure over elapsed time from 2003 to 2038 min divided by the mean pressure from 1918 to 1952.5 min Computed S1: 1.0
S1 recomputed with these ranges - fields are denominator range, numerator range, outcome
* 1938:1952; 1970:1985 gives 1.04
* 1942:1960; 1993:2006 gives 1.01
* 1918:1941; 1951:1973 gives 1.06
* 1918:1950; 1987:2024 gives 1.04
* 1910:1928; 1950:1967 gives 1.05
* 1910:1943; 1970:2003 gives 1.05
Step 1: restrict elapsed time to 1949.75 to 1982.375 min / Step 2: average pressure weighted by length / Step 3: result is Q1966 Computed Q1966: 219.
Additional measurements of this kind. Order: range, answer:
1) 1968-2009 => 218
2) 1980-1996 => 218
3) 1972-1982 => 219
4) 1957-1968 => 221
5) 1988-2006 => 217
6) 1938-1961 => 214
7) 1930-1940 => 208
